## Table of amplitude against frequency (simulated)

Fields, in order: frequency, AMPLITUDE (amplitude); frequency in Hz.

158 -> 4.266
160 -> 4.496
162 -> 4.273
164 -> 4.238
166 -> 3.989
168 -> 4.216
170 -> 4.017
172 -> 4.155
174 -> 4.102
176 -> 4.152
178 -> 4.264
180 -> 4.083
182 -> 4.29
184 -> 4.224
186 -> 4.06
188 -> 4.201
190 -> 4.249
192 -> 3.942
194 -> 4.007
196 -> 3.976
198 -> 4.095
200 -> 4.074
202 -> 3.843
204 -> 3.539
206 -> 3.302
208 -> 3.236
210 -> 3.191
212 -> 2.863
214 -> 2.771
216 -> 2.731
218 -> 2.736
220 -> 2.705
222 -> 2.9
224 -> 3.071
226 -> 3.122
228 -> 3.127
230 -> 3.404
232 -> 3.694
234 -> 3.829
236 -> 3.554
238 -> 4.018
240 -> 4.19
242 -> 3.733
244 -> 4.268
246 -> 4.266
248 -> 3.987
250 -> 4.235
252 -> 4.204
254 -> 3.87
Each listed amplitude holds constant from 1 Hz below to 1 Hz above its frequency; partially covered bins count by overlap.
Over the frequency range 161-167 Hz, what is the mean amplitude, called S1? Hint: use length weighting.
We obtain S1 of 4.17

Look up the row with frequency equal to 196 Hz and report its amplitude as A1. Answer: 3.976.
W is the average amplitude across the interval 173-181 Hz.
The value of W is 4.15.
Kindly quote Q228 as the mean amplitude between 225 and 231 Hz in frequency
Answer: 3.22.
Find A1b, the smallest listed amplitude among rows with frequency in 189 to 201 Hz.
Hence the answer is 3.942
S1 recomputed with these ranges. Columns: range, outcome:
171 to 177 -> 4.14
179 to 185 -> 4.2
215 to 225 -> 2.83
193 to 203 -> 4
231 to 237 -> 3.69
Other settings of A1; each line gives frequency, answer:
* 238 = 4.018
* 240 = 4.19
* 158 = 4.266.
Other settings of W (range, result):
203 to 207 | 3.42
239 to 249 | 4.09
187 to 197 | 4.08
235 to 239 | 3.79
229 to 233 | 3.55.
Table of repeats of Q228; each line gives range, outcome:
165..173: 4.09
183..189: 4.16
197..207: 3.77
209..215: 2.94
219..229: 2.98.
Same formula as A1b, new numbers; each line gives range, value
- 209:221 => 2.705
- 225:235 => 3.122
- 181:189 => 4.06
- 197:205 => 3.539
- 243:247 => 4.266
